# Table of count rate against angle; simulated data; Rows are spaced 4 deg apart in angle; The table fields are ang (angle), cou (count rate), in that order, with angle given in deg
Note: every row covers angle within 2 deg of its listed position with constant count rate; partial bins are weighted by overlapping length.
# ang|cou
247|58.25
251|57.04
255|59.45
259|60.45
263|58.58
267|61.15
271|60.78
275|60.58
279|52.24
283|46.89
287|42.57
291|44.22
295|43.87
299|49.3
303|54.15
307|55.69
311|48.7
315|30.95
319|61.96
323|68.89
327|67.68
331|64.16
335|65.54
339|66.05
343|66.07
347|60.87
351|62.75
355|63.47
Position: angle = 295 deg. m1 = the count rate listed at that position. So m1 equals 43.87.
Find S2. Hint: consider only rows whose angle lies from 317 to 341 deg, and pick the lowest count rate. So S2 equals 61.96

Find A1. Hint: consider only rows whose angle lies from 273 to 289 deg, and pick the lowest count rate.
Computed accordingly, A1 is 42.57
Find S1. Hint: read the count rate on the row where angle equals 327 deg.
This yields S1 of 67.68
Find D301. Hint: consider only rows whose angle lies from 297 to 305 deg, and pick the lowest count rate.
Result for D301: 49.3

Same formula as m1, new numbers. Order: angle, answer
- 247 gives 58.25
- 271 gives 60.78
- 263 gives 58.58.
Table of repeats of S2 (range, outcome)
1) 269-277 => 60.58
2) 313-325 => 30.95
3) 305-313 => 48.7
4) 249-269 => 57.04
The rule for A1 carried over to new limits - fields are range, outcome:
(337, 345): 66.05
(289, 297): 43.87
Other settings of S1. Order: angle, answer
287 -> 42.57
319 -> 61.96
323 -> 68.89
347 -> 60.87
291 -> 44.22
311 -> 48.7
